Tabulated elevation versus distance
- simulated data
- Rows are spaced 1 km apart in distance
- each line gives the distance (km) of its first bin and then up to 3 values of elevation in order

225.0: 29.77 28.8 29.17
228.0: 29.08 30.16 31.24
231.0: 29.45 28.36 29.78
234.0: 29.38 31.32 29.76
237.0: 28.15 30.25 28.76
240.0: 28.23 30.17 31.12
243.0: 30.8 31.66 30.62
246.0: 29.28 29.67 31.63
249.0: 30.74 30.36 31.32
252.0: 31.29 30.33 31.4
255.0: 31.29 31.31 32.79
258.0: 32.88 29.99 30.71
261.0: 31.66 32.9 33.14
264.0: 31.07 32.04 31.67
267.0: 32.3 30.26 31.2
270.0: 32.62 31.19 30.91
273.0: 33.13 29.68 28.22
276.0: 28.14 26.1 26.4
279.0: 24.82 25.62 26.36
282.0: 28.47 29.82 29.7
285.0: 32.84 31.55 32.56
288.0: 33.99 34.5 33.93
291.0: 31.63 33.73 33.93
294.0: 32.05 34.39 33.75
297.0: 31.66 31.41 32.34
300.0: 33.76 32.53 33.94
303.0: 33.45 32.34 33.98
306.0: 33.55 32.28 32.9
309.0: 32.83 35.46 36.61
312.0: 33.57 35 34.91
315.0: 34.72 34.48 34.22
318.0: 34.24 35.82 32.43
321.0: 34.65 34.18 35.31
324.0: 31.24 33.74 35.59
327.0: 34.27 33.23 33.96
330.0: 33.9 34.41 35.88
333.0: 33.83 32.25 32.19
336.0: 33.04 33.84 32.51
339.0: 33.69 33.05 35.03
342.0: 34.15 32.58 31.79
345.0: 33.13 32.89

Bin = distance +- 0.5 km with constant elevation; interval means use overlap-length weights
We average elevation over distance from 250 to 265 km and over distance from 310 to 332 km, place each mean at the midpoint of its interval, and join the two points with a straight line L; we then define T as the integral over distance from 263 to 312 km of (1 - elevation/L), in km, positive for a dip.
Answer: 1.9 km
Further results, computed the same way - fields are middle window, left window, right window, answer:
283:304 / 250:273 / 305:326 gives 0.2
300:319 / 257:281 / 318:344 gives -0.8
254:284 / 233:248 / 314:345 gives 0.9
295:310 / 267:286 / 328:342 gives -0.9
